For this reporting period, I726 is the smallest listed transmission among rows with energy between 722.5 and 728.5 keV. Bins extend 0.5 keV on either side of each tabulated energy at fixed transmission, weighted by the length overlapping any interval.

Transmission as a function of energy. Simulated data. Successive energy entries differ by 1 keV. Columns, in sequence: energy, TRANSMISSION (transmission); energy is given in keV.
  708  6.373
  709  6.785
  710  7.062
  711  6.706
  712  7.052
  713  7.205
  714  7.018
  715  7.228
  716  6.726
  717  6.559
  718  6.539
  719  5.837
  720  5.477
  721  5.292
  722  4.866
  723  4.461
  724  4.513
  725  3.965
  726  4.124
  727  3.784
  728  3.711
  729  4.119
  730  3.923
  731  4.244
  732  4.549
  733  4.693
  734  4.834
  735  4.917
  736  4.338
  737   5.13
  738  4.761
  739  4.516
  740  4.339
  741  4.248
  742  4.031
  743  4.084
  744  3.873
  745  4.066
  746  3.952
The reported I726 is 3.711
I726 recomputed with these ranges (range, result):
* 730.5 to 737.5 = 4.244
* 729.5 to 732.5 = 3.923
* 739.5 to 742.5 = 4.031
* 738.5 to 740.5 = 4.339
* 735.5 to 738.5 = 4.338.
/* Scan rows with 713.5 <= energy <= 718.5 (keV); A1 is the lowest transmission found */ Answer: 6.539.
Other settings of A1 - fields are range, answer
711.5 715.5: 7.018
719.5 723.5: 4.461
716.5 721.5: 5.292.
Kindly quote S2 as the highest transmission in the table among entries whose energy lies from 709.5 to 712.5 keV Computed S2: 7.062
